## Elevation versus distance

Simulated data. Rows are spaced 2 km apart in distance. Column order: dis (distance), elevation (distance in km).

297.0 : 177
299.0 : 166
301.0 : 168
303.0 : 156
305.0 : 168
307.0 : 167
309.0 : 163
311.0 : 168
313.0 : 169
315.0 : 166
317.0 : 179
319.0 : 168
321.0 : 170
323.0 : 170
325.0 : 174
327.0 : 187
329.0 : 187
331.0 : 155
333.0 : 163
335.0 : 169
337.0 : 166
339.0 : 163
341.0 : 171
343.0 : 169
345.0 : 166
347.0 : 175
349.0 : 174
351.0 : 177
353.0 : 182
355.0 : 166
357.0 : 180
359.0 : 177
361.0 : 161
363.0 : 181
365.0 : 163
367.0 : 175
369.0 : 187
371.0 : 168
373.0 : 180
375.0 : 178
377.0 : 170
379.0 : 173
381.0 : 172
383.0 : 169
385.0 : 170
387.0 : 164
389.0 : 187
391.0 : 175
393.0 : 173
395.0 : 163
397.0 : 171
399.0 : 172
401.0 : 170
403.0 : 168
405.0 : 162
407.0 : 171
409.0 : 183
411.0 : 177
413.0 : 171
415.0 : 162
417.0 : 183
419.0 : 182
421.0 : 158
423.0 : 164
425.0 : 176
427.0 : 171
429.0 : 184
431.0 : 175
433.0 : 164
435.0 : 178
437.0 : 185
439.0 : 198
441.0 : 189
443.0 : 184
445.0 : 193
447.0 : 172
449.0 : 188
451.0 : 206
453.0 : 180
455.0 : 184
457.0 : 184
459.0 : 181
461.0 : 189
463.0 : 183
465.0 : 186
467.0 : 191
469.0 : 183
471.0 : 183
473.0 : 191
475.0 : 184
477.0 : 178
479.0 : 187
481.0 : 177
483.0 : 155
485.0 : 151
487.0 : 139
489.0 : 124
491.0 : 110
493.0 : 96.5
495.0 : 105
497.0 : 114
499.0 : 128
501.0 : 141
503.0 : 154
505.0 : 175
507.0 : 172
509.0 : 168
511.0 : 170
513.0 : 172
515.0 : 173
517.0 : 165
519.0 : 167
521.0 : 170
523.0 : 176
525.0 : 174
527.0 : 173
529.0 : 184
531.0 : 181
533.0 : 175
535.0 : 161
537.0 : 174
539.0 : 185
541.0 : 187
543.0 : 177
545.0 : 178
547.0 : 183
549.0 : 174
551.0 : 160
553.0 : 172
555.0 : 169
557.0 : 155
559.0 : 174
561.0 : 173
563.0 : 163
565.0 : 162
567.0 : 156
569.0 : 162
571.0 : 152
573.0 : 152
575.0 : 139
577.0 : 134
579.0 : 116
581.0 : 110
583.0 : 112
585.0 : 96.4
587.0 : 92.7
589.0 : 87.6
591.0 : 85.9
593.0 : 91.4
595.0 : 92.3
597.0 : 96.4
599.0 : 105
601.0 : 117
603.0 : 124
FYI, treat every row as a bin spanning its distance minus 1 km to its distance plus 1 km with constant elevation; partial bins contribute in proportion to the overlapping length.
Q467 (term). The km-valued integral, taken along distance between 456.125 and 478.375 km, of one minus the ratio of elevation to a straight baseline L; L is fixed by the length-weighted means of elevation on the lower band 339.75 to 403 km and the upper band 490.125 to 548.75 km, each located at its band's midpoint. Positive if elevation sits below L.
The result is -2.6 km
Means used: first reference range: 173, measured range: 185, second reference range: 162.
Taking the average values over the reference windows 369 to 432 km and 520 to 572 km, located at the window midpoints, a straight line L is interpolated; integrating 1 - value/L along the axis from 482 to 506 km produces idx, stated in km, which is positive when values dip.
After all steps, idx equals 5.4 km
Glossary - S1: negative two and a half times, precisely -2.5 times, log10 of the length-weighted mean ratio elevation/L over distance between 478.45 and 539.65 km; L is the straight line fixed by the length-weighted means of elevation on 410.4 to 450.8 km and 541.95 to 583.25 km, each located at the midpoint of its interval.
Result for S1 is 0.05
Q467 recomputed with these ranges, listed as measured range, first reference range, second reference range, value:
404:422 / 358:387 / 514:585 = -0.2 km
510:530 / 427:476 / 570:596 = -3.5 km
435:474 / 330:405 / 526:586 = -4.9 km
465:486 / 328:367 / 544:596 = -3.4 km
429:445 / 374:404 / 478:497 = -2.9 km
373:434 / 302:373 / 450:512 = -1.6 km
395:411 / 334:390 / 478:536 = -0.3 km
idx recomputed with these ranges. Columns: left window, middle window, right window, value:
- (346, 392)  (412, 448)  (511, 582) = -1.3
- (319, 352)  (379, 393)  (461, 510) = -0.5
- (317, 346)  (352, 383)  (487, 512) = -2.0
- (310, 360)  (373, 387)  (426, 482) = 0.3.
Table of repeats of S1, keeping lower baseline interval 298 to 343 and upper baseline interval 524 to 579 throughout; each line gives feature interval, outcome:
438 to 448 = -0.12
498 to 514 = 0.05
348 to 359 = -0.05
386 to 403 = -0.02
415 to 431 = -0.03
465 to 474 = -0.12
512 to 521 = -0.01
